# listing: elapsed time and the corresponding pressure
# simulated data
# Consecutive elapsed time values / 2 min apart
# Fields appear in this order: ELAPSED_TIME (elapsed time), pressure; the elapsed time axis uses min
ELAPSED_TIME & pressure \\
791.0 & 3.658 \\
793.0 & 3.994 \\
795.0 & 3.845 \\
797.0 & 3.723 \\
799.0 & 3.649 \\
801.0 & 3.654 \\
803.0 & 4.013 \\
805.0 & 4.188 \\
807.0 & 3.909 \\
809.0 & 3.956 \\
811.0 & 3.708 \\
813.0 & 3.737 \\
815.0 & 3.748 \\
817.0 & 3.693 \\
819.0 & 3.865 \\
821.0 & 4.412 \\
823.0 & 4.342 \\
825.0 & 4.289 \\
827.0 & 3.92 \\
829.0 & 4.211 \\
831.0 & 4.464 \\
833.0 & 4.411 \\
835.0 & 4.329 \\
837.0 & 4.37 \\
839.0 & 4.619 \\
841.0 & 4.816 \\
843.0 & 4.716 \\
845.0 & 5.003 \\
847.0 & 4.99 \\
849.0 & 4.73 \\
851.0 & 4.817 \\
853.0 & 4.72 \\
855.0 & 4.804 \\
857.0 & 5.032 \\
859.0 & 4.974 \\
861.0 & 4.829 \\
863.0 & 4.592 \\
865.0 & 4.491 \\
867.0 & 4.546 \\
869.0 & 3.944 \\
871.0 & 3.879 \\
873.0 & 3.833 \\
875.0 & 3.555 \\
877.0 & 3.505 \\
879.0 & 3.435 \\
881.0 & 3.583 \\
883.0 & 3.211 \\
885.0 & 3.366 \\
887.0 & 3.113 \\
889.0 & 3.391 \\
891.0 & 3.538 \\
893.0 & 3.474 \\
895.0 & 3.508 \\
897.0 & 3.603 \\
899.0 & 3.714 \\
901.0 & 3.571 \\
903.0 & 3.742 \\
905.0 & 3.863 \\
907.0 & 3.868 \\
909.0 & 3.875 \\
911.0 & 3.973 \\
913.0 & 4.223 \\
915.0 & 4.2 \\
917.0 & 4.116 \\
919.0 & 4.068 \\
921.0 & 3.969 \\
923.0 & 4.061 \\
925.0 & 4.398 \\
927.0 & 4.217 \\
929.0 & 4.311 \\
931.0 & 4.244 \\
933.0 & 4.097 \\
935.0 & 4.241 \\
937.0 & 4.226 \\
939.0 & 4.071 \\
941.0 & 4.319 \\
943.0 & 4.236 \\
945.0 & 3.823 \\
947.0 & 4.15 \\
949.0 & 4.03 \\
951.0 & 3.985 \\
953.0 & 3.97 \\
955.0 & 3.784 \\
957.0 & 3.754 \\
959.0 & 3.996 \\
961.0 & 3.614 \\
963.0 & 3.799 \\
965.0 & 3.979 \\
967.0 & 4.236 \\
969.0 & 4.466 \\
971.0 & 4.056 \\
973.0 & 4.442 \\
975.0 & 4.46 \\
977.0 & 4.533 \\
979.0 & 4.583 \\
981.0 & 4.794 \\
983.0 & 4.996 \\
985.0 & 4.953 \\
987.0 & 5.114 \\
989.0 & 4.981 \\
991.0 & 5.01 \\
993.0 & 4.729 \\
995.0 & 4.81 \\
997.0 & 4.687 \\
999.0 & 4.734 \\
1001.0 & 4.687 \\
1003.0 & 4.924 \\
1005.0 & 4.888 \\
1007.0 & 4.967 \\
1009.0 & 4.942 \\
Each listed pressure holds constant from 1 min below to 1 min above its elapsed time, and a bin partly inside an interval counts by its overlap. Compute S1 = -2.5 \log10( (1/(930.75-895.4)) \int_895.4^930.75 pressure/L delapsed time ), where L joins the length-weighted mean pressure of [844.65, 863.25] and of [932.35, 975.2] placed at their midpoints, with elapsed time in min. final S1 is 0.104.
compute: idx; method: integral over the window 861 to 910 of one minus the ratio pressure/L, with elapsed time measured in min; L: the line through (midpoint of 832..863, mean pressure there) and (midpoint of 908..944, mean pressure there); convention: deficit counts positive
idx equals 7.92 min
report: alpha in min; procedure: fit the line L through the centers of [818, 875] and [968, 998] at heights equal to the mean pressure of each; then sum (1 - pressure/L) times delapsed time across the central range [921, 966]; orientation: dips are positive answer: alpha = 5.66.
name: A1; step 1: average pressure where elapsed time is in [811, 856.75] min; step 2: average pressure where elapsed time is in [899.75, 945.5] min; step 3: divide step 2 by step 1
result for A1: 0.93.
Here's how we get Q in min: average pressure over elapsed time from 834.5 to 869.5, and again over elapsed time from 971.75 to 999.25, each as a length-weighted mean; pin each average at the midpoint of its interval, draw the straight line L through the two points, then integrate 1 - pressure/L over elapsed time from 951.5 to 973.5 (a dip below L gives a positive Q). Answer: 3.5 min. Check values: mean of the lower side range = 4.7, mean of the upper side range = 4.77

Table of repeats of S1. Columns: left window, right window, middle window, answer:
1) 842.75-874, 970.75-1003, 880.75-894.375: 0.35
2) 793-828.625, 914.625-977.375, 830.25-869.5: -0.17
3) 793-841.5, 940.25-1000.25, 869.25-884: 0.17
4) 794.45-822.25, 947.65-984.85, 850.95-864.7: -0.21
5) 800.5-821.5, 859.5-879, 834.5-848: -0.17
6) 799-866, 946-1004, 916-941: 0.06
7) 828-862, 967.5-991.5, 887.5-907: 0.29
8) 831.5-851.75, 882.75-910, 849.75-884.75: -0.01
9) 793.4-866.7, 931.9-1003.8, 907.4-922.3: 0.08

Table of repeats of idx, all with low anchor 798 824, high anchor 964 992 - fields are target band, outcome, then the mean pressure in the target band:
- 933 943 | 0.54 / 4.2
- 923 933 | 0.35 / 4.25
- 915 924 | 0.62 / 4.07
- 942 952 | 0.98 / 4.04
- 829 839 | -0.97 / 4.4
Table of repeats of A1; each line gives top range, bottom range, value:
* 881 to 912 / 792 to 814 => 0.93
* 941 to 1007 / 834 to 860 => 0.93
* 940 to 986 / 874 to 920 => 1.15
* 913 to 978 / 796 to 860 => 0.96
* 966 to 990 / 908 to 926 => 1.13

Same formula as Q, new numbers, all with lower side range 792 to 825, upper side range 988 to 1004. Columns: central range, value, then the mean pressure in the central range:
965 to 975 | 0.9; 4.28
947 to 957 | 1.4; 3.94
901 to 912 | 1.4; 3.84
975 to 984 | 0.1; 4.7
